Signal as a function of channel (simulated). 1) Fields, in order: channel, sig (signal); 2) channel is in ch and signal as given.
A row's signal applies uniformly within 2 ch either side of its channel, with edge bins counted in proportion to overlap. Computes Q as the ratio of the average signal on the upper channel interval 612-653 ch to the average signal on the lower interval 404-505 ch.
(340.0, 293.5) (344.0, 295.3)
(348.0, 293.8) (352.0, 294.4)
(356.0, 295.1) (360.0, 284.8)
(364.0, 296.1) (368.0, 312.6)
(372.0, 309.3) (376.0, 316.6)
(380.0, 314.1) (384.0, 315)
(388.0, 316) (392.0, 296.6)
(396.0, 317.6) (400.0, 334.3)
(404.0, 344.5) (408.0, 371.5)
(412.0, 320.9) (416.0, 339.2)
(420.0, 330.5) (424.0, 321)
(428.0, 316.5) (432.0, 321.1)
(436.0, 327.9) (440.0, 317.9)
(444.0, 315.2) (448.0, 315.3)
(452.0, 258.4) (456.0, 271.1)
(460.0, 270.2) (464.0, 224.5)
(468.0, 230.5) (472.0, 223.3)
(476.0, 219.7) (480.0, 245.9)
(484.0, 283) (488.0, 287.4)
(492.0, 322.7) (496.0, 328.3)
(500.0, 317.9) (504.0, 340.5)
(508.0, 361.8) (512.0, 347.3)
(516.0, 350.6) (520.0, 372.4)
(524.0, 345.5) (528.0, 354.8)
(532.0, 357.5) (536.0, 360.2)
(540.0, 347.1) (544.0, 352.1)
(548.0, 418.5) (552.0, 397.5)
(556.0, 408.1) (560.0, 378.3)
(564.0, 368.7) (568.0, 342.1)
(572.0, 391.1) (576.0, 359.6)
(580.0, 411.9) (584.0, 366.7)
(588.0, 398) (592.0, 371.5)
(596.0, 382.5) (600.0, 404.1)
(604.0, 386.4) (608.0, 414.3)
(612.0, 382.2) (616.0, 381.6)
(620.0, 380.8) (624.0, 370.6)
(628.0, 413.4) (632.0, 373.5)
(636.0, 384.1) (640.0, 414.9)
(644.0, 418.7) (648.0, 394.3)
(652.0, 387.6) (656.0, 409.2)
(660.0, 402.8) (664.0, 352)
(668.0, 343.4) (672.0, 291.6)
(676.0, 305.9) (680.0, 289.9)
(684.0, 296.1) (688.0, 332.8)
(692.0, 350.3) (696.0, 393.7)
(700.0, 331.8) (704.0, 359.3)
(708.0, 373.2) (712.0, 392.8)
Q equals 1.3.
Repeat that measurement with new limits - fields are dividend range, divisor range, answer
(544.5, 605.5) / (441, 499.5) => 1.41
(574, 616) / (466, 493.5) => 1.50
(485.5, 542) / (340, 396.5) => 1.13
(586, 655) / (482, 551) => 1.14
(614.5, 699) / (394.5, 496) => 1.23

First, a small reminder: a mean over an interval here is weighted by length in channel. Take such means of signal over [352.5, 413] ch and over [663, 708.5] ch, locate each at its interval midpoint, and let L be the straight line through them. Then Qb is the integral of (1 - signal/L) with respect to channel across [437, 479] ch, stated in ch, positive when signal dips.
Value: 7.1 ch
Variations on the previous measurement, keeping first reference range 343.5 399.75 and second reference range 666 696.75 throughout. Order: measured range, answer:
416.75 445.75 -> -1.28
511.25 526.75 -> -2.03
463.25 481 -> 4.73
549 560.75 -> -3.08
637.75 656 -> -4.75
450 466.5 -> 2.92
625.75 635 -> -2.08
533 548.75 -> -2.50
